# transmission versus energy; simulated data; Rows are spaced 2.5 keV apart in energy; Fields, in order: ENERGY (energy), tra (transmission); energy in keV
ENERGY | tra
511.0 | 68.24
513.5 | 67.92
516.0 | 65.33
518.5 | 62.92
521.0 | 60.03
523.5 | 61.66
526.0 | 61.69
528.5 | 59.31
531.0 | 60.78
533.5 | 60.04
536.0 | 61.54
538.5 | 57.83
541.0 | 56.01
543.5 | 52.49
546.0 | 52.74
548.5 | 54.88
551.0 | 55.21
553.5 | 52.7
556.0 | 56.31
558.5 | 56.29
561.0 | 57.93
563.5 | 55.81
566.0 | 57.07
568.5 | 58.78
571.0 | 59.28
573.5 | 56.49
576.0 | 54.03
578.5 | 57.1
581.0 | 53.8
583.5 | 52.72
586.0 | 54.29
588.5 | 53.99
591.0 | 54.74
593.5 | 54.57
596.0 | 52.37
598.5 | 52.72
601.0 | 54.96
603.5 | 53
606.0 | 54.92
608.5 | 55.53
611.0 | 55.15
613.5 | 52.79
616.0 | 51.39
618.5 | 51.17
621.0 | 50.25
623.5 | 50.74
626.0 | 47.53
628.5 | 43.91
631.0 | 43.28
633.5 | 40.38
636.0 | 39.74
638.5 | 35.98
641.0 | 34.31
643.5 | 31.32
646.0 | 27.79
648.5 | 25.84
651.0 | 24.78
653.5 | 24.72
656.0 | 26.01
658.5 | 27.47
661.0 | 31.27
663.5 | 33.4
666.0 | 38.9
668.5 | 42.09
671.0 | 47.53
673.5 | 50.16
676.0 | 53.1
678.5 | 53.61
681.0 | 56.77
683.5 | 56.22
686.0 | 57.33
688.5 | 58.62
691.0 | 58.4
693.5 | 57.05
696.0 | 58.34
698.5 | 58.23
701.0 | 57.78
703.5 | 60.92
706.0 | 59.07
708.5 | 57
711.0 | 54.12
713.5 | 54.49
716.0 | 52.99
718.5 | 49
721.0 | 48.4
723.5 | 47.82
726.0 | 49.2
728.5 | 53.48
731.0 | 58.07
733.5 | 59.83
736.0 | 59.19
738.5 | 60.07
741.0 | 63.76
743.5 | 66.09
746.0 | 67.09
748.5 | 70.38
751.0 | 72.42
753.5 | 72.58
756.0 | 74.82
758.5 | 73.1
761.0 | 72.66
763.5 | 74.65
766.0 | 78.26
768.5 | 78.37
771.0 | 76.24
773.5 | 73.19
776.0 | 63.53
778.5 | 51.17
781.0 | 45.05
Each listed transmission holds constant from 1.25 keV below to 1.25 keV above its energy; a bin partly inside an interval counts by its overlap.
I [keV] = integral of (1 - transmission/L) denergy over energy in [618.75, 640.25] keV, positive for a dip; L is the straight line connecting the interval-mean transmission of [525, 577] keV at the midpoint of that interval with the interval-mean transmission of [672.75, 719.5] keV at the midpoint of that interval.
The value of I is 4.72 keV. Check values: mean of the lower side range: 57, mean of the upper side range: 56.1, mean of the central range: 44.1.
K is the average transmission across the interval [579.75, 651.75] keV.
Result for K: 46.8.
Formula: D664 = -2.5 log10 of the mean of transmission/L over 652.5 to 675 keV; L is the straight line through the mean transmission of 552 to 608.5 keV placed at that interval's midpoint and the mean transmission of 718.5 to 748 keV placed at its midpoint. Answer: 0.488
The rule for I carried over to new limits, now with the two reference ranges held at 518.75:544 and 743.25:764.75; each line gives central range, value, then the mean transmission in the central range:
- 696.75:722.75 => 5.3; 55.1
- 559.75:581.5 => 1.7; 56.8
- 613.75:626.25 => 2.7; 50.6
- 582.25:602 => 2.8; 53.8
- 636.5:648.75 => 6.3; 32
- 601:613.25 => 1.8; 54.5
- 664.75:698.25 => 7.3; 53.1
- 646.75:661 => 8.6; 26.3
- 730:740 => 1.6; 59.4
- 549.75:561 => 1.0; 55.4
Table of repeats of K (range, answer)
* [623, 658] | 35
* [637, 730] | 46.3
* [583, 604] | 53.8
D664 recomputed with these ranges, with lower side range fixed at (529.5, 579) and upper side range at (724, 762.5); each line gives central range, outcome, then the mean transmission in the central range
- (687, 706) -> 0.07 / 58.5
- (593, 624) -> 0.11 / 53.1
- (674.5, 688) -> 0.12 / 55.5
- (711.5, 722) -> 0.23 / 51.5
